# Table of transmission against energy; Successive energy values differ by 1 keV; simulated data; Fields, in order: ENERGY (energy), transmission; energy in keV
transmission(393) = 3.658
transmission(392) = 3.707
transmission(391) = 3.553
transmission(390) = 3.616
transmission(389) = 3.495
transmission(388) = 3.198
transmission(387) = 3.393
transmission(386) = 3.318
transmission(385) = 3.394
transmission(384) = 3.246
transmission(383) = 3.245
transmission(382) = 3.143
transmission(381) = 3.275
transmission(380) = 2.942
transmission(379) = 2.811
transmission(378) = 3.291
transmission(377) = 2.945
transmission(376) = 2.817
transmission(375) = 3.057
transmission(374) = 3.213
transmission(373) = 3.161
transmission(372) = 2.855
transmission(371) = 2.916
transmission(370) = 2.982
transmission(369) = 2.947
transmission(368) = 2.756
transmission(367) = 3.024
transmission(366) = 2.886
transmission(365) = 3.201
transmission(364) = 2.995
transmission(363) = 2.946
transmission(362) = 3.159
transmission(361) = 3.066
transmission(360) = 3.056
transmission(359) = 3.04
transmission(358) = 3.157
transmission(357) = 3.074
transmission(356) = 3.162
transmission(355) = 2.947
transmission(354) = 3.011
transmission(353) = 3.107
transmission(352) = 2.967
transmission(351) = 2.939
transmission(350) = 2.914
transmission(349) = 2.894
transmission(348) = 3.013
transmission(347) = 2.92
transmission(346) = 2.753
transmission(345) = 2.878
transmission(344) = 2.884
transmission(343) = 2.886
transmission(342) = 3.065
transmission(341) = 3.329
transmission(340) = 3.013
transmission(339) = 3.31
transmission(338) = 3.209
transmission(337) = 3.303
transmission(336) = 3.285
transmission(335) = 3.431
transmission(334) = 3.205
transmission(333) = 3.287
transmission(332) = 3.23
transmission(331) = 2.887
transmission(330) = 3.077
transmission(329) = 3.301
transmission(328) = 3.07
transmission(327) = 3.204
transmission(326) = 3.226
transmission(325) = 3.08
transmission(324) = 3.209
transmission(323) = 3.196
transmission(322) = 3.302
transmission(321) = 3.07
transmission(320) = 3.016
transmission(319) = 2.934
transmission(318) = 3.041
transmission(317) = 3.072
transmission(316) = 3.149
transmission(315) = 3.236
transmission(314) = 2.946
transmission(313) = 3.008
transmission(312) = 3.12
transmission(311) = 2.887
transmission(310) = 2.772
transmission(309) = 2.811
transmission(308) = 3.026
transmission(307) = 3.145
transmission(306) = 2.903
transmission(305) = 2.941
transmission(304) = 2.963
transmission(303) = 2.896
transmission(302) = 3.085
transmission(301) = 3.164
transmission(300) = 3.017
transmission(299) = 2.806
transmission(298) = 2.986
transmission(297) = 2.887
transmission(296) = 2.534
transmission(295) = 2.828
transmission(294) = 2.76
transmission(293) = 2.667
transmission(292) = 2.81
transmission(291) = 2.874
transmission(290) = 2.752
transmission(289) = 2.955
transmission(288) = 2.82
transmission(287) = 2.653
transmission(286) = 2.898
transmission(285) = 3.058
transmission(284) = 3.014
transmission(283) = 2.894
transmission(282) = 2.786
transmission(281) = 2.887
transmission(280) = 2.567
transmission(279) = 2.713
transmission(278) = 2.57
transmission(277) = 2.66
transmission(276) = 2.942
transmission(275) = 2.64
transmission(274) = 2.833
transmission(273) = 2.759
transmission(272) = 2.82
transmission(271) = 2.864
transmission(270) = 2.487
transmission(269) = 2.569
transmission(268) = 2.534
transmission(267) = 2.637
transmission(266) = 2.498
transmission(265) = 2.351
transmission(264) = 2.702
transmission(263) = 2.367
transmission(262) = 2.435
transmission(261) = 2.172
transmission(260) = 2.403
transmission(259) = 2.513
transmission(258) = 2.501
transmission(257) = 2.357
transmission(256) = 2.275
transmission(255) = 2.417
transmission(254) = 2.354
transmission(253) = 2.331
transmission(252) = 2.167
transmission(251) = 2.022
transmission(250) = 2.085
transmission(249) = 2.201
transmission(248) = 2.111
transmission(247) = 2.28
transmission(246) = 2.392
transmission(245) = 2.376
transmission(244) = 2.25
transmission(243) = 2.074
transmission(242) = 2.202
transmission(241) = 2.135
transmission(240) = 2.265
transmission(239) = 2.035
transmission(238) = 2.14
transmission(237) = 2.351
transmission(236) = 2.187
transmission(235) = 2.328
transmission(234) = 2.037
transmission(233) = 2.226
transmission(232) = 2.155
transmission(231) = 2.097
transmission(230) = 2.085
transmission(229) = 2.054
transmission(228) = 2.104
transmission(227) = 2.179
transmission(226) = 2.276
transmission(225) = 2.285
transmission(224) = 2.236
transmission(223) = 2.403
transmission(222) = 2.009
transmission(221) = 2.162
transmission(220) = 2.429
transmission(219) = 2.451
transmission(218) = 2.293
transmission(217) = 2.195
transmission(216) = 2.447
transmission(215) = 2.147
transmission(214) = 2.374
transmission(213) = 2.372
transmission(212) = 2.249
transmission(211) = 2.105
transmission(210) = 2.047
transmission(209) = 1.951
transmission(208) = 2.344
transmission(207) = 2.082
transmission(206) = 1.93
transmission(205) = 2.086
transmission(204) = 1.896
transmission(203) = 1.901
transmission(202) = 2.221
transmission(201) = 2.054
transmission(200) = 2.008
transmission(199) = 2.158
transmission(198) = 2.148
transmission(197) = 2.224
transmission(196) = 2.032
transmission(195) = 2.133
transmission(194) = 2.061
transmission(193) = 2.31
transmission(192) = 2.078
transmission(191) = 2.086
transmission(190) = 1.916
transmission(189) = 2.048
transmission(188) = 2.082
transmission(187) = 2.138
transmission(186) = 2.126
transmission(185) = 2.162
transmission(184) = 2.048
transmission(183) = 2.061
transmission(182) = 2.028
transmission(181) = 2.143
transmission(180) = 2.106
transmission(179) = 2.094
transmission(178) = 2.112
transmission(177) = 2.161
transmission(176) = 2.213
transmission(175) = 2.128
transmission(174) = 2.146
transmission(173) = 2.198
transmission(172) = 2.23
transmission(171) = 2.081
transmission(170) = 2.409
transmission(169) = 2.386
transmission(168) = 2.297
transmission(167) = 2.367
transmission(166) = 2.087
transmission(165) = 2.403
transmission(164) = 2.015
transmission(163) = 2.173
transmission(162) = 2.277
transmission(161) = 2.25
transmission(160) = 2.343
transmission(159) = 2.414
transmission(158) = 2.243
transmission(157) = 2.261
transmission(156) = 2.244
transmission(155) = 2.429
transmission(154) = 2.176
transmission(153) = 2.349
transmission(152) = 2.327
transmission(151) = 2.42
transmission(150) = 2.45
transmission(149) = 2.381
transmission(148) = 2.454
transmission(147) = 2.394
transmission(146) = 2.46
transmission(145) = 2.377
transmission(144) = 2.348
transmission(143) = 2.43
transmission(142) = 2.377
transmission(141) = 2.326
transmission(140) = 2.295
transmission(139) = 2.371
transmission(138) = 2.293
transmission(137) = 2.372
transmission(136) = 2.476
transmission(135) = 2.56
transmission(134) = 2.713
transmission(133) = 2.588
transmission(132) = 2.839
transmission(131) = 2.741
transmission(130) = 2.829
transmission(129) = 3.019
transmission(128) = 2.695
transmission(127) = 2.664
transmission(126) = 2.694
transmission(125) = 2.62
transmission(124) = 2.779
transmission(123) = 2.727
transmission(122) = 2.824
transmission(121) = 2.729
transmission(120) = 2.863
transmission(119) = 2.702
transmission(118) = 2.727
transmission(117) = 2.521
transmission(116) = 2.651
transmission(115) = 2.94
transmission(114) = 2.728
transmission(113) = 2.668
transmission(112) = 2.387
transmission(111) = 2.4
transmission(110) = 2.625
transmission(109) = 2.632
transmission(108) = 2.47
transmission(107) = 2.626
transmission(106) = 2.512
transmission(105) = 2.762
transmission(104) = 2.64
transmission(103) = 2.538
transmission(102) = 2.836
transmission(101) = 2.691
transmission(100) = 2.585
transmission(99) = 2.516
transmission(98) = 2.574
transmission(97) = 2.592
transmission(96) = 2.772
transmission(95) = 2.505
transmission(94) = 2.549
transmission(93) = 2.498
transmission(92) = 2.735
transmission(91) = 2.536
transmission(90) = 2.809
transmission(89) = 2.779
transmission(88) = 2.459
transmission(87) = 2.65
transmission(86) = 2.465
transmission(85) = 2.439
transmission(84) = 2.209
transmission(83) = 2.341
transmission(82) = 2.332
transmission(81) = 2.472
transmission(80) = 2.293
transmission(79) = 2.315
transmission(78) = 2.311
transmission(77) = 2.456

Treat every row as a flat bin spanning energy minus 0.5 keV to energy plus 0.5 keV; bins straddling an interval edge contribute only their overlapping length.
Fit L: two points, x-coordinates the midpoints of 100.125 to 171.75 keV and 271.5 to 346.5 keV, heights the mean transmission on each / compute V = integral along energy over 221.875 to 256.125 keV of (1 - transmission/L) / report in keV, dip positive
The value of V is 7.1 keV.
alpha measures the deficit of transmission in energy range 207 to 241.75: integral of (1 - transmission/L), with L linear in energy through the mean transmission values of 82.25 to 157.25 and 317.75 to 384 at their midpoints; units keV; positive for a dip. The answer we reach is 7.2 keV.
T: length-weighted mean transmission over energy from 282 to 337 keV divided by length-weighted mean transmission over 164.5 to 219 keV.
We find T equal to 1.40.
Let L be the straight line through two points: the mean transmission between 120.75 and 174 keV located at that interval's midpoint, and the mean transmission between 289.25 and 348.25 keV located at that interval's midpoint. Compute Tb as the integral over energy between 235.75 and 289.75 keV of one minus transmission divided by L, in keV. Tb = 6.6 keV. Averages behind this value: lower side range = 2.43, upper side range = 3.03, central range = 2.49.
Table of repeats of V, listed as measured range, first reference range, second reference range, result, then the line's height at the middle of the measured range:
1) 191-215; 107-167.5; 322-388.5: 5.0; 2.68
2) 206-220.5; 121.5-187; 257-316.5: 1.8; 2.55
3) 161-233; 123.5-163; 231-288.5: 8.7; 2.46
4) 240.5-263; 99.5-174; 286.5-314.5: 4.0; 2.77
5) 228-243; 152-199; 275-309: 2.2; 2.53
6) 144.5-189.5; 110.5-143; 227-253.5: 4.2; 2.47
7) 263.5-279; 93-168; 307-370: 1.2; 2.89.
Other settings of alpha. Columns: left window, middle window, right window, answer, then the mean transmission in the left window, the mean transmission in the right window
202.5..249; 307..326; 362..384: -2.45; 2.19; 3.03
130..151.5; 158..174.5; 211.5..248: 1.00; 2.47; 2.23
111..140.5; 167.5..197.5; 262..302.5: 6.13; 2.65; 2.76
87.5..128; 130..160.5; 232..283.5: 2.00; 2.65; 2.42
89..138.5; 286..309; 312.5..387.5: 0.80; 2.65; 3.08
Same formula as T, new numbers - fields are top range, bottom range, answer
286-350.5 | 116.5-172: 1.22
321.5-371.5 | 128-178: 1.30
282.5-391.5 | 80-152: 1.18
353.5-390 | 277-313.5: 1.08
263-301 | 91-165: 1.09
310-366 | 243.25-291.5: 1.21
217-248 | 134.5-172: 0.95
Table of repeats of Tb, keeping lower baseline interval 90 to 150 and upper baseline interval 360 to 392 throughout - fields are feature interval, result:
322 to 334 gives -0.5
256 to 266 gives 1.6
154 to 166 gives 1.9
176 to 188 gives 2.7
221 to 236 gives 3.4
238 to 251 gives 3.0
